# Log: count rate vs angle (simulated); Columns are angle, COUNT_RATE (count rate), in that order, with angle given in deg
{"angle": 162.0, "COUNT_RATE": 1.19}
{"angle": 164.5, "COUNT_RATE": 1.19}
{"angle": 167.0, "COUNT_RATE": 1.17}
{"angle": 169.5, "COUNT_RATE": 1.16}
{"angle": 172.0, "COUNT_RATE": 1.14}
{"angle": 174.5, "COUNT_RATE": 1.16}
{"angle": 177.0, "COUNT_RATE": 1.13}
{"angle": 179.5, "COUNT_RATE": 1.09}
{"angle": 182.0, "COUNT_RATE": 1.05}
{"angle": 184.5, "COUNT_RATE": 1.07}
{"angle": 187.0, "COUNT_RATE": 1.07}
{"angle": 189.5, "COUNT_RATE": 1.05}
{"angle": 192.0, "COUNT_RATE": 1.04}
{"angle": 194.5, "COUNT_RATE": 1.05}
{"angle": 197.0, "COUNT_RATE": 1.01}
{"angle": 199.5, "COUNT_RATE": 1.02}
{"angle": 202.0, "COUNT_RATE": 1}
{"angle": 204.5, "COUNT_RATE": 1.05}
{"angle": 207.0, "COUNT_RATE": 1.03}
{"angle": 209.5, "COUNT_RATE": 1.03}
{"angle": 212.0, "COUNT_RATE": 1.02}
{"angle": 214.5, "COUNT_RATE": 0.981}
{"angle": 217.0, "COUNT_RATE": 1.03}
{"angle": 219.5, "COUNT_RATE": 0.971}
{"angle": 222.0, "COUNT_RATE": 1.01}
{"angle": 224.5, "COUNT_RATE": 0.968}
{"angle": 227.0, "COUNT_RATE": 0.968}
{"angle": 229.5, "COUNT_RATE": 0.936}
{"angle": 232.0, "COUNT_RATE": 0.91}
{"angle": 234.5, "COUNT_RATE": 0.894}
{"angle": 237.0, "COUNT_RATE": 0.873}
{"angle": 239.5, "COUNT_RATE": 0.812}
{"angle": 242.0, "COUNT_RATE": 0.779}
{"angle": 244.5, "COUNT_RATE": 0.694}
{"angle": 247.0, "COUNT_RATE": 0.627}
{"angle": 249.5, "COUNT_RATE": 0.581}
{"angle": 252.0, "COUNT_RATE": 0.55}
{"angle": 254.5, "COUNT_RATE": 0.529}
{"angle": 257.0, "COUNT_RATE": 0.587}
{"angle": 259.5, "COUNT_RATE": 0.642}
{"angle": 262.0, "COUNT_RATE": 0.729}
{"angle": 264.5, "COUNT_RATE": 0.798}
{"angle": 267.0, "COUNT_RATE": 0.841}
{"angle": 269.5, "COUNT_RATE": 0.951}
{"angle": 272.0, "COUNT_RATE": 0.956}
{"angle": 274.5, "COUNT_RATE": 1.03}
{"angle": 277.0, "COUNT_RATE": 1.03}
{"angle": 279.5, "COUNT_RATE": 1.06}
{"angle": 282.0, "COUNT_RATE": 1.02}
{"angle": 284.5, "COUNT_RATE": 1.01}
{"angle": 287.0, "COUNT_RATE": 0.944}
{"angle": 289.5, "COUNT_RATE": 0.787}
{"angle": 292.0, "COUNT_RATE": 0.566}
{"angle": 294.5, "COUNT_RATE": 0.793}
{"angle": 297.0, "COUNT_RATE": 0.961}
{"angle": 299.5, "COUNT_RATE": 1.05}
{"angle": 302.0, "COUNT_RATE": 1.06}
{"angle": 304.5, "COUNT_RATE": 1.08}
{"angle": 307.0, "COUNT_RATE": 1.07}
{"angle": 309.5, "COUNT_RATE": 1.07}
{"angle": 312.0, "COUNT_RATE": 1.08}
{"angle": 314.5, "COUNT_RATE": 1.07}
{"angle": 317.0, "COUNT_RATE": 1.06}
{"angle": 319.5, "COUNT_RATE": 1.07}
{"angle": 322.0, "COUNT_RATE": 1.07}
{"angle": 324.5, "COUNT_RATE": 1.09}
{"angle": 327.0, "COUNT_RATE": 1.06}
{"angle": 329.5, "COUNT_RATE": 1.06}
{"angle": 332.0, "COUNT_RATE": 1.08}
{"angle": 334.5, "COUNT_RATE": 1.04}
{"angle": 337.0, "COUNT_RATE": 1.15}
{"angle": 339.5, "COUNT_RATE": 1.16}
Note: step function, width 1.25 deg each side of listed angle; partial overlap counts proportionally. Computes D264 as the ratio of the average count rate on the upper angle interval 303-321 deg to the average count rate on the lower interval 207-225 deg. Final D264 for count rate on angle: 1.1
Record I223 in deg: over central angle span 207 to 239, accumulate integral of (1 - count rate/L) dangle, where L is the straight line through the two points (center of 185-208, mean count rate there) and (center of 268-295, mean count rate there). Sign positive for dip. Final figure 1.20 deg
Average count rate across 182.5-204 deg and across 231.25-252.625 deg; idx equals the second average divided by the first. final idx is 0.7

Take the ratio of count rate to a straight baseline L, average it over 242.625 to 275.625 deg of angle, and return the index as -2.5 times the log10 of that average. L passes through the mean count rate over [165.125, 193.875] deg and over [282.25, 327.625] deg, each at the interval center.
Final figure 0.37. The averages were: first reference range 1.1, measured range 0.732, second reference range 0.994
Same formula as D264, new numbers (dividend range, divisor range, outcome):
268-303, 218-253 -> 1.14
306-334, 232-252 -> 1.43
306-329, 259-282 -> 1.18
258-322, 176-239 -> 0.94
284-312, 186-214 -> 0.92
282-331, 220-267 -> 1.29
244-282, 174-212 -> 0.74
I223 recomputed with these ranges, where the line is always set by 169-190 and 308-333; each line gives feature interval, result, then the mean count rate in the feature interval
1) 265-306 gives 5.1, 0.944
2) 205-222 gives 1.3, 1.01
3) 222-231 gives 1.1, 0.963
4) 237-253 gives 5.8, 0.691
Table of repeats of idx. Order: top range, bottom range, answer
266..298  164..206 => 0.85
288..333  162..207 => 0.92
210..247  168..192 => 0.83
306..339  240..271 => 1.54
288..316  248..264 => 1.57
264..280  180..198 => 0.91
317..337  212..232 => 1.10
